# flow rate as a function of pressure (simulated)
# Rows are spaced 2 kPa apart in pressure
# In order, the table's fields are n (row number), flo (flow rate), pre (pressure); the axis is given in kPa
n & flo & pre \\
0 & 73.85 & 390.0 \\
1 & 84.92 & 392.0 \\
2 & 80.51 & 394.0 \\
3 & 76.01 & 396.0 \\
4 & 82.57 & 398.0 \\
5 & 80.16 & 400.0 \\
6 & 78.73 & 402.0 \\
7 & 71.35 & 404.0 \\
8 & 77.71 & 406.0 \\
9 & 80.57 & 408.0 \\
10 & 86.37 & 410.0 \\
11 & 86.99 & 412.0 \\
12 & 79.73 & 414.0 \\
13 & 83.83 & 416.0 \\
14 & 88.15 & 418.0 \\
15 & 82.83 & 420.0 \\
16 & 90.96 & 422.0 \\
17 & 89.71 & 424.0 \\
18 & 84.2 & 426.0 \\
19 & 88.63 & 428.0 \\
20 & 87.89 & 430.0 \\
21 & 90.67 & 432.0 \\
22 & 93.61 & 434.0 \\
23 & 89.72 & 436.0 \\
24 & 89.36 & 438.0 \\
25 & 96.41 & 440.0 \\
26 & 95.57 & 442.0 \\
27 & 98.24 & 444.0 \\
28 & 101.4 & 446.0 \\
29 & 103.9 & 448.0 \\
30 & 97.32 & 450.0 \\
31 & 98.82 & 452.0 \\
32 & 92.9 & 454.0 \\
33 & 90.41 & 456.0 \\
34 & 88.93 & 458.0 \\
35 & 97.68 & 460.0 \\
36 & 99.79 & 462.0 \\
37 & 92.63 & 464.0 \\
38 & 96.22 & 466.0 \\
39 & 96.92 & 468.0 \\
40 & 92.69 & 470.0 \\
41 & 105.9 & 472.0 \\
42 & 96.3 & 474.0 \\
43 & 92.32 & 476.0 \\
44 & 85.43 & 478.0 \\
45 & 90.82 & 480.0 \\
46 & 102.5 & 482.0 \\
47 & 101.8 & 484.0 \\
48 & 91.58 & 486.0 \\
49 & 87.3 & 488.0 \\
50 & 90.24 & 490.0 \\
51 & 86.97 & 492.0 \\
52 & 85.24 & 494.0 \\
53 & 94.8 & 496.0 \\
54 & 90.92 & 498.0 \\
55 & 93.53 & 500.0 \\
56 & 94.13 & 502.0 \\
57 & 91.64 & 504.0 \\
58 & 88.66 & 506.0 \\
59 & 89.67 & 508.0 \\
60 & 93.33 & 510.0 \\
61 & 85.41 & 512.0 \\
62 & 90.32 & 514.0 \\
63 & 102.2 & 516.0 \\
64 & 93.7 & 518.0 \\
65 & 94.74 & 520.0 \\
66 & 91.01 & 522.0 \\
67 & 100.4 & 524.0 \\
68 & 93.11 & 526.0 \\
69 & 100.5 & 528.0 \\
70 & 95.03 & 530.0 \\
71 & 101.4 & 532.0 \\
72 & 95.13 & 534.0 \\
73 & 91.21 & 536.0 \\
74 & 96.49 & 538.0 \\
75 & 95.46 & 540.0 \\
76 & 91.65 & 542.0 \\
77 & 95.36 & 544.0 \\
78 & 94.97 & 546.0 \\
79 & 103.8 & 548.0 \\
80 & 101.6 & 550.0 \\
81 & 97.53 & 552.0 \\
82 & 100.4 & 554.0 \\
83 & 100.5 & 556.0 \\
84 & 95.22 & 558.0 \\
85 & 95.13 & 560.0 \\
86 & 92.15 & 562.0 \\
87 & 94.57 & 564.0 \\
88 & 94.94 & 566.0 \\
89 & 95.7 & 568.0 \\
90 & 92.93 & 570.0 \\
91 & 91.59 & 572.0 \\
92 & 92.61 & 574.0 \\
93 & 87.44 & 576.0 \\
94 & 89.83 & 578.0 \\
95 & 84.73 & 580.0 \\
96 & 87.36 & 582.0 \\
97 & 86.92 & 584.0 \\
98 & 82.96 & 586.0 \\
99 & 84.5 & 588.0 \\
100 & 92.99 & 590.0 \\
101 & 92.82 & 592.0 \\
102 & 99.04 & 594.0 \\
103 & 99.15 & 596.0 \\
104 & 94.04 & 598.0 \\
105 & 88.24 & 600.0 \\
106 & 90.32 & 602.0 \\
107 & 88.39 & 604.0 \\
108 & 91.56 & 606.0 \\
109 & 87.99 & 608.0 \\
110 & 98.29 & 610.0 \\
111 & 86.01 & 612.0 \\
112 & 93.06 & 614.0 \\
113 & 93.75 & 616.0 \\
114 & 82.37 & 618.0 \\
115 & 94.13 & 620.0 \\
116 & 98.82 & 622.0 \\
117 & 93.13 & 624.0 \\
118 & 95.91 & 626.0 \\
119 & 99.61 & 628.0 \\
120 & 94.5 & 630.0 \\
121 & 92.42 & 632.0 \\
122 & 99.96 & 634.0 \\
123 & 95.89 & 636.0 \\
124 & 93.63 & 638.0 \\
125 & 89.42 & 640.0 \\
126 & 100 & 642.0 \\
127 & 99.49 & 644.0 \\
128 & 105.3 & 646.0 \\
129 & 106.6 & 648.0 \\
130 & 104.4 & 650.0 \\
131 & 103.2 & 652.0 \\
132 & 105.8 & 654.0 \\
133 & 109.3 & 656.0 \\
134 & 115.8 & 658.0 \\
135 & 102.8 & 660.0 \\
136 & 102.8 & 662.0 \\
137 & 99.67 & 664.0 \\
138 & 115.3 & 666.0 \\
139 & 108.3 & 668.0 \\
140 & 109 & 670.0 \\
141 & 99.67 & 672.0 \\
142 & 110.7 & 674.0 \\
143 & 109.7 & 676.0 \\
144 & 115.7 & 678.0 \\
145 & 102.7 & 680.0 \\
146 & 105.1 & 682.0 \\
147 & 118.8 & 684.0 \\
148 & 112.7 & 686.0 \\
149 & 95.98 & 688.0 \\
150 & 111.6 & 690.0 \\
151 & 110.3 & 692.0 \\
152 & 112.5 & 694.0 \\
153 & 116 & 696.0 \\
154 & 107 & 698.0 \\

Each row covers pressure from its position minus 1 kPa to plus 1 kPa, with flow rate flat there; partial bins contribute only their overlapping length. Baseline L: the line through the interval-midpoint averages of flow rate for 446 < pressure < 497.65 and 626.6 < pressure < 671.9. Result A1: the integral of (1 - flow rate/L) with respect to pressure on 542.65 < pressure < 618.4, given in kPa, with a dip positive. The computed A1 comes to 4.97 kPa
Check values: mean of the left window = 94.5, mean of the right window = 102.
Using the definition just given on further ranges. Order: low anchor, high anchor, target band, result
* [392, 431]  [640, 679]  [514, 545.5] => -0.5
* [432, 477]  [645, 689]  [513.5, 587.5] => 4.8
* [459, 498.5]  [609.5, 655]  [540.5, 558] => -0.5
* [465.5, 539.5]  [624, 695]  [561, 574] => 0.6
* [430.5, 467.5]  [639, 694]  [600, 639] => 4.1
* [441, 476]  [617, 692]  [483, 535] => 2.7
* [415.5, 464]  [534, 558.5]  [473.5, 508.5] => 1.1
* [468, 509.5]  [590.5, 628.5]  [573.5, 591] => 1.0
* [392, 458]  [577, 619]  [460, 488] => -2.2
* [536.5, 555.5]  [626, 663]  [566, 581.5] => 1.2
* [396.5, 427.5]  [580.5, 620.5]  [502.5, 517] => -0.8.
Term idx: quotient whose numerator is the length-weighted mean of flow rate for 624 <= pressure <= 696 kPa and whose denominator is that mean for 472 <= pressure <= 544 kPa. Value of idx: 1.12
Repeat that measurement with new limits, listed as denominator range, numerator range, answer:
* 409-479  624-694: 1.13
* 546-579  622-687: 1.09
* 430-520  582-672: 1.03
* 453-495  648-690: 1.15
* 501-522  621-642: 1.04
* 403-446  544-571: 1.11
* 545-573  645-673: 1.10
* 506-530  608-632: 0.99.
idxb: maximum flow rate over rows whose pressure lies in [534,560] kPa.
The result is 103.8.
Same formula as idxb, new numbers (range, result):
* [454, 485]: 105.9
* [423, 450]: 103.9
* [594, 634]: 99.96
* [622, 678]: 115.8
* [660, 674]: 115.3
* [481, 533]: 102.5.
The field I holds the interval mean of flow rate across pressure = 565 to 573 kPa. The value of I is 93.8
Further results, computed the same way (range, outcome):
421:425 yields 90.3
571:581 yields 89.2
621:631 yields 96.4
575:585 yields 87.3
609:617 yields 92.8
